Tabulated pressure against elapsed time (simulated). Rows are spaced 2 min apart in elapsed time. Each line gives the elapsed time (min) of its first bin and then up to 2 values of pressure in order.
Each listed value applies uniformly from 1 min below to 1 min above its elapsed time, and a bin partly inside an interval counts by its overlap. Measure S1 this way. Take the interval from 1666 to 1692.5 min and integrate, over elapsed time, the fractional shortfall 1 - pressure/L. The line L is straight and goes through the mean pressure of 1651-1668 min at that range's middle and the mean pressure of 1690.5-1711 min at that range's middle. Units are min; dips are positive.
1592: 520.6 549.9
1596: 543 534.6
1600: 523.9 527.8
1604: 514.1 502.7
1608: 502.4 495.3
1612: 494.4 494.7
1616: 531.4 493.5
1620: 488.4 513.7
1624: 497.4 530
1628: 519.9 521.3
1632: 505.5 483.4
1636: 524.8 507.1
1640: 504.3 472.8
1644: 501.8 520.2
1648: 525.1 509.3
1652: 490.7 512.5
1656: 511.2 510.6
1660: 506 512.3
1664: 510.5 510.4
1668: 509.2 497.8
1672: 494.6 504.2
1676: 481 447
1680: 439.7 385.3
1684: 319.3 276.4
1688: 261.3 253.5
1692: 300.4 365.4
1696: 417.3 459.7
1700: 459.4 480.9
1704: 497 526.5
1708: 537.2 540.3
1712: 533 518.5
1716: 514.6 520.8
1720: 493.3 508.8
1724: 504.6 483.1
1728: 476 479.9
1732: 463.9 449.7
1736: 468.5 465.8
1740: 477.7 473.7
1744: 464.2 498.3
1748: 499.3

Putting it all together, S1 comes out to 4.4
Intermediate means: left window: 508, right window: 453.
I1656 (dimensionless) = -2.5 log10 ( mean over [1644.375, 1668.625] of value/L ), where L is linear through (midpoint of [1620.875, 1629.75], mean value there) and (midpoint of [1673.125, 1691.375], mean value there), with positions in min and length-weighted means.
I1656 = -0.17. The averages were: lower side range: 515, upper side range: 372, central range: 510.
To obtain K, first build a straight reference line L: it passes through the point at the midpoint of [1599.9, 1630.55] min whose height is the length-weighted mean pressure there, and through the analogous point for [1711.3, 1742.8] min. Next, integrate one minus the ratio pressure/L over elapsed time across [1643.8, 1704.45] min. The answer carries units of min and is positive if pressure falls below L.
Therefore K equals 6.0 min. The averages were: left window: 509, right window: 489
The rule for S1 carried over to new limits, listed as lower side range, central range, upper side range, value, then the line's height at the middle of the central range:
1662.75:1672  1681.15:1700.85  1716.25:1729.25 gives 6.0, 503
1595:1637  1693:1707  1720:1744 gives 0.8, 487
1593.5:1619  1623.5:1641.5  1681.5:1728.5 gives -0.5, 496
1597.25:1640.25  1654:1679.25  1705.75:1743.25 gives 0.2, 503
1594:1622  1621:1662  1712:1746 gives -0.2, 506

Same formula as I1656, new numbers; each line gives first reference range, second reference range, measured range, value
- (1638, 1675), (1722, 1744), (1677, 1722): 0.12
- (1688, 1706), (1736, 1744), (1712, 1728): -0.15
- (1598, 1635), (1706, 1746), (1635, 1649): -0.01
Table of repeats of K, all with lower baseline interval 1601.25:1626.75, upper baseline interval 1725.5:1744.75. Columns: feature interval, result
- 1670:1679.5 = 0.13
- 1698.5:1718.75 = -1.42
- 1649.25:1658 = -0.21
